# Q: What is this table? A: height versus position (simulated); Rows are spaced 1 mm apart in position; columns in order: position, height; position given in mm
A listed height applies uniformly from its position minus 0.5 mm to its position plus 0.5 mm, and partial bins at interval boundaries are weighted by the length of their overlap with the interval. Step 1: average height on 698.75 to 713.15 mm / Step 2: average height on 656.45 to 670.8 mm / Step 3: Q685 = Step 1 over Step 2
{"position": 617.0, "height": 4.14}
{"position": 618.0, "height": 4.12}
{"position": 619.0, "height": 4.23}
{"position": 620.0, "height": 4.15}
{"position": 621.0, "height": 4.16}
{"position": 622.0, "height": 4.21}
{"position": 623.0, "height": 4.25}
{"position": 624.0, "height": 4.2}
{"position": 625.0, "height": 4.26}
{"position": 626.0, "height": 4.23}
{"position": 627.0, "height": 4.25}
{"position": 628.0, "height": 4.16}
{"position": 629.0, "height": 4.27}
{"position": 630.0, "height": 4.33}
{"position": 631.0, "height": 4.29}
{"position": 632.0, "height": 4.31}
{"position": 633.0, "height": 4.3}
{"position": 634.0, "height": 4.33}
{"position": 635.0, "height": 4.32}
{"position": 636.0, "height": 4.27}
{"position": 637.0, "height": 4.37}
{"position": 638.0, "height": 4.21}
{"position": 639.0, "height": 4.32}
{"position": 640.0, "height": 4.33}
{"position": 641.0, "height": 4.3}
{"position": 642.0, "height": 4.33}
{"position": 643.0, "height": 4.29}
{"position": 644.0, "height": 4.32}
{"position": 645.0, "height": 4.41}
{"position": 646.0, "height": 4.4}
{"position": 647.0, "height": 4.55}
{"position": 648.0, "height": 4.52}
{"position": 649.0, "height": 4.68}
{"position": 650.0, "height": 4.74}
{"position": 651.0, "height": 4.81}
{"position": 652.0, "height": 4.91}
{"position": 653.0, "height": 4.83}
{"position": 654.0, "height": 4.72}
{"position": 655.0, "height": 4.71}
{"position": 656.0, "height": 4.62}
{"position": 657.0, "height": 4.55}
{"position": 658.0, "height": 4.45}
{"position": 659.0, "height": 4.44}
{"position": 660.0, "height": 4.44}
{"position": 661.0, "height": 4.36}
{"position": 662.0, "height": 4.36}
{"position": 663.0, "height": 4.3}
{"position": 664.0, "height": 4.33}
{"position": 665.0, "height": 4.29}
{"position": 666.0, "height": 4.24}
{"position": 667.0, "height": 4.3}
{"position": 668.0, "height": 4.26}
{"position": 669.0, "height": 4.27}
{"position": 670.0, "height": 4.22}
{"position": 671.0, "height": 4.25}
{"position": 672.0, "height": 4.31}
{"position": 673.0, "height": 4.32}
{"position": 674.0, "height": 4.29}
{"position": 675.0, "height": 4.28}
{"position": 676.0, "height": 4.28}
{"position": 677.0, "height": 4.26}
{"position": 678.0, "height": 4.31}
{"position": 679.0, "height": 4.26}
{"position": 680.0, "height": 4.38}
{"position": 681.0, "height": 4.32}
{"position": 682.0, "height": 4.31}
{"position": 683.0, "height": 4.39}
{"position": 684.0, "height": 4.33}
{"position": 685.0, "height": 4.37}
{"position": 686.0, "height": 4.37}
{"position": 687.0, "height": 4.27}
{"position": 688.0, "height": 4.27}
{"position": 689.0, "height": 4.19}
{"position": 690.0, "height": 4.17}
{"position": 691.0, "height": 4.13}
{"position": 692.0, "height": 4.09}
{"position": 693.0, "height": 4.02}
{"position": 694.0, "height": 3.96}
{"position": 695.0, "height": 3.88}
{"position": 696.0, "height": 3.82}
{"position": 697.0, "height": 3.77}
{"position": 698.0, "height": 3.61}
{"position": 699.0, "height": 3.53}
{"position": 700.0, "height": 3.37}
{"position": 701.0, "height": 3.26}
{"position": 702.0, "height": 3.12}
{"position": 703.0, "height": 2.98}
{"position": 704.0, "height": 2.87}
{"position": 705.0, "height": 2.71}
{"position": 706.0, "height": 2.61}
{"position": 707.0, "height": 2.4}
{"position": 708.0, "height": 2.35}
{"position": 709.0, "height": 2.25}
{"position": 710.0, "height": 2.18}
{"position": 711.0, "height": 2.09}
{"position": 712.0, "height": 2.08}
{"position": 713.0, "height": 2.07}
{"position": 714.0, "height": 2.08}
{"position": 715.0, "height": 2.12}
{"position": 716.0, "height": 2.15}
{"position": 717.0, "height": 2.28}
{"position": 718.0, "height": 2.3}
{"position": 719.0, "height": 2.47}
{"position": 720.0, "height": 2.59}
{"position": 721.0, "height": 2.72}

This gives 0.61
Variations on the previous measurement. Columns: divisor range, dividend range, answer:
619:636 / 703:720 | 0.55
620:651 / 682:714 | 0.78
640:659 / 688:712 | 0.72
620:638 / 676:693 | 1.00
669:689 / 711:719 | 0.50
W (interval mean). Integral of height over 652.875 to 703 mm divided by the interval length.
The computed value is 4.19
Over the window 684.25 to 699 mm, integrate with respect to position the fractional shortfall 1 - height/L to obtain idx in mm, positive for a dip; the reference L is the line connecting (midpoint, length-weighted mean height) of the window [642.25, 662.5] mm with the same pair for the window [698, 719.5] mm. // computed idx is -4.1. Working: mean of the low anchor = 4.55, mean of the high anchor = 2.56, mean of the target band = 4.05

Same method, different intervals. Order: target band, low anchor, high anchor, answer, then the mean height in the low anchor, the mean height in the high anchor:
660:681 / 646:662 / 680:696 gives 0.5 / 4.61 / 4.2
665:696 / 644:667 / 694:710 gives -4.1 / 4.52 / 3.1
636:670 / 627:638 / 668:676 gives -1.3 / 4.29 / 4.28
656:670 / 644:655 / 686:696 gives 0.4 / 4.64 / 4.11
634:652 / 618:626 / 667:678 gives -0.8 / 4.2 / 4.28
